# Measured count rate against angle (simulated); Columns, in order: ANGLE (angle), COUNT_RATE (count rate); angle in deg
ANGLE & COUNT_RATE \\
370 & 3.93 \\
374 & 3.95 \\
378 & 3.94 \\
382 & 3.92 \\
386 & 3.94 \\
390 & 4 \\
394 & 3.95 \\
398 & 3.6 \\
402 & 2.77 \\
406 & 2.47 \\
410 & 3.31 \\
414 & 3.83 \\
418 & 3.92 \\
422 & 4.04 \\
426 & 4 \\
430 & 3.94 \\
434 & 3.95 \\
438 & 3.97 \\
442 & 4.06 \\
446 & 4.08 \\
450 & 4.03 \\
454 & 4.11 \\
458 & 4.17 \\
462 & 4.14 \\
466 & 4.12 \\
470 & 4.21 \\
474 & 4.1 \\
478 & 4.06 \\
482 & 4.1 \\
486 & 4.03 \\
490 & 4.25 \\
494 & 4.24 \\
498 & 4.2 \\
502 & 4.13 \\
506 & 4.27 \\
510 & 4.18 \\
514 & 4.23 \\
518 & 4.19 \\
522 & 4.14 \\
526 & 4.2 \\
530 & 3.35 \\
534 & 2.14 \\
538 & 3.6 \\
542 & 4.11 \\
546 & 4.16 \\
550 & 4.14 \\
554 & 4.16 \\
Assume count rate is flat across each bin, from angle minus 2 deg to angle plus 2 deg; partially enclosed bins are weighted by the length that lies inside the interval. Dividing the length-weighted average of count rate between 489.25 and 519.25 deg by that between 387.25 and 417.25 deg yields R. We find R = 1.22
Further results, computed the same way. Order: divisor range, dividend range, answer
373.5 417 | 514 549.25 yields 1.05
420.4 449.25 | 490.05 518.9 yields 1.05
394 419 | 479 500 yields 1.24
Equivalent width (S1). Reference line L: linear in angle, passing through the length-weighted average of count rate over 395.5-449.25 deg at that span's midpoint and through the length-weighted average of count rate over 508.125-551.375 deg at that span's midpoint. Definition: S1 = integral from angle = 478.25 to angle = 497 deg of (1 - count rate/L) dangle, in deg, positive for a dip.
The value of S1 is -1.8 deg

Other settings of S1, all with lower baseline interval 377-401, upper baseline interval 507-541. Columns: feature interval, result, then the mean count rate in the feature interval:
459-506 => -4.34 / 4.15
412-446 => -1.30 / 3.97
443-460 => -1.26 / 4.1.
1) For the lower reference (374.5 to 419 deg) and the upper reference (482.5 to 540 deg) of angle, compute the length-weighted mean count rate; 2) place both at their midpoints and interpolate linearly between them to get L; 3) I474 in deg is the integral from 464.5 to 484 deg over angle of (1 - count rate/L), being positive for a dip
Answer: -1.4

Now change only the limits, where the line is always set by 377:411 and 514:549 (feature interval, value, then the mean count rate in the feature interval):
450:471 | -2.8 deg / 4.14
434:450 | -1.8 deg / 4.03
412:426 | -1.4 deg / 3.94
